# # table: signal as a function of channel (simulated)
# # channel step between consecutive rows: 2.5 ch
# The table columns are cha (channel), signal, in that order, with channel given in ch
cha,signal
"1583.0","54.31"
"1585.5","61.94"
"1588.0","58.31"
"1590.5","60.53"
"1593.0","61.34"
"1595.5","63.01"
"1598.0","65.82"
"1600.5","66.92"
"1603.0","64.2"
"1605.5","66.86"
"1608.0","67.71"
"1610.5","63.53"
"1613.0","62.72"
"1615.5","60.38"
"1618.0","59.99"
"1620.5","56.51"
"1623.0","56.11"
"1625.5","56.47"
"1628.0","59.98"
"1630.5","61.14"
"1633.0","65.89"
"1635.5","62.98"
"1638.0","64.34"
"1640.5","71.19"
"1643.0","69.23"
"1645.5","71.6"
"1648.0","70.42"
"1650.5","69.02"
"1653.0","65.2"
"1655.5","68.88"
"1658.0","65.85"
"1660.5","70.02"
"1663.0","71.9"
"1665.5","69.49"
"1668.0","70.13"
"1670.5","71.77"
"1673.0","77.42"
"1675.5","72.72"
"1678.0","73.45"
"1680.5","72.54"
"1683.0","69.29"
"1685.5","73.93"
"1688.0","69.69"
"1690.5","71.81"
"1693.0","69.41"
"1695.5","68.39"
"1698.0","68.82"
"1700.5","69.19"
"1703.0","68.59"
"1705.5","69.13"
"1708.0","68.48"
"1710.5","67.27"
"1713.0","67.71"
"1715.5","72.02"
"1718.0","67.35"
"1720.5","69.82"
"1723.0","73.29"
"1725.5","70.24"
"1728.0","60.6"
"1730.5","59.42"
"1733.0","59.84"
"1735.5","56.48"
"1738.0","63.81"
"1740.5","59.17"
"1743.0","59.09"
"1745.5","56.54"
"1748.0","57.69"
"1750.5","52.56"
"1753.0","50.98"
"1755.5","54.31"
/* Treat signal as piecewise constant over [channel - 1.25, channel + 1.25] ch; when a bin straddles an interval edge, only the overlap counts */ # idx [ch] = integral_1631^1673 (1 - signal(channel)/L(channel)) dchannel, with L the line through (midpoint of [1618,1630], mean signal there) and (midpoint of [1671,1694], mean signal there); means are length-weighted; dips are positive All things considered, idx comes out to -2.6 ch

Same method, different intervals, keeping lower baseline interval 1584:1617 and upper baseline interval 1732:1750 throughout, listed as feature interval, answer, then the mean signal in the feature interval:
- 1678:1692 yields -2.6 ch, 71.6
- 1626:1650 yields -1.6 ch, 66.1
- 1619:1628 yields 0.8 ch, 57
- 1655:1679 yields -4.0 ch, 71.2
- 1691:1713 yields -3.2 ch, 68.7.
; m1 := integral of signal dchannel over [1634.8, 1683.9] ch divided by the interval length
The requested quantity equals 70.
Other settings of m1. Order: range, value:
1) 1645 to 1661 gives 68.5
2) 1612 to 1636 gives 60.1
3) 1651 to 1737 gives 68.8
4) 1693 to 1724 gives 69.1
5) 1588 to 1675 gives 65.5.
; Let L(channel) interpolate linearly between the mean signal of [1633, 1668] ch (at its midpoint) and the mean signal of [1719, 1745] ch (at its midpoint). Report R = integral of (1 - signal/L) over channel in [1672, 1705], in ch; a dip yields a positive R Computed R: -2.6 ch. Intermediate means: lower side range 68.4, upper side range 63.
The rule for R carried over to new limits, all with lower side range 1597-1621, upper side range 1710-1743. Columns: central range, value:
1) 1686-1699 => -1.1 ch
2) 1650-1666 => -1.1 ch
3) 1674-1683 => -1.1 ch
